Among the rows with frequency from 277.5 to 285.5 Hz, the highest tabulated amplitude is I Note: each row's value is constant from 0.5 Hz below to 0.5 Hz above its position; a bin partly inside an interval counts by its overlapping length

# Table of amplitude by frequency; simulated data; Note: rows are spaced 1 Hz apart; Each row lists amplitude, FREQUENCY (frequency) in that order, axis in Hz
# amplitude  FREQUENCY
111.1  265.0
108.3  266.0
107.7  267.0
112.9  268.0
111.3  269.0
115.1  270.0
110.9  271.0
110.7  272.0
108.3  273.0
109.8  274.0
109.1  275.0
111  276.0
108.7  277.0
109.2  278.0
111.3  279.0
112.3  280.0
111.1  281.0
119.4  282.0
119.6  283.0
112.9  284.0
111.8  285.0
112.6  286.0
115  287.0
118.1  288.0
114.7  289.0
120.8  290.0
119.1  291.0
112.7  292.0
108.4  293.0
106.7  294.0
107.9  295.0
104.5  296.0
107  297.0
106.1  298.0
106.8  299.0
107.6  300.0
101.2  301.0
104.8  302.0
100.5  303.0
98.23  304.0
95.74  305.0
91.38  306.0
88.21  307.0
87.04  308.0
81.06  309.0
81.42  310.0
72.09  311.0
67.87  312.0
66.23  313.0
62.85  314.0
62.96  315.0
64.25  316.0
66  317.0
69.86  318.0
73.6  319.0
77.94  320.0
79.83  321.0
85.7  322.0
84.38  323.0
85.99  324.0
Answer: 119.6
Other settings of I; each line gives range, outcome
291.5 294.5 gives 112.7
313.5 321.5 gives 79.83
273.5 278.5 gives 111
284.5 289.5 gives 118.1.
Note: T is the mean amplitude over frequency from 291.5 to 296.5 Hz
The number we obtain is 108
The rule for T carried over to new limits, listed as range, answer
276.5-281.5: 111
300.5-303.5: 102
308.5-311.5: 78.2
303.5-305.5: 97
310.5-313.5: 68.7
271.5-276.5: 110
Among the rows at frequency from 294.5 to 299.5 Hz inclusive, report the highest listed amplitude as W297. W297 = 107.9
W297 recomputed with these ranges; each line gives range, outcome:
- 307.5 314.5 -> 87.04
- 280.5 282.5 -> 119.4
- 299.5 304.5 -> 107.6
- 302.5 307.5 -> 100.5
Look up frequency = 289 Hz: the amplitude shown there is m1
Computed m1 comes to 114.7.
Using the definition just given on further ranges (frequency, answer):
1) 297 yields 107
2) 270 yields 115.1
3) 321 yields 79.83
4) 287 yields 115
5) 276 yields 111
